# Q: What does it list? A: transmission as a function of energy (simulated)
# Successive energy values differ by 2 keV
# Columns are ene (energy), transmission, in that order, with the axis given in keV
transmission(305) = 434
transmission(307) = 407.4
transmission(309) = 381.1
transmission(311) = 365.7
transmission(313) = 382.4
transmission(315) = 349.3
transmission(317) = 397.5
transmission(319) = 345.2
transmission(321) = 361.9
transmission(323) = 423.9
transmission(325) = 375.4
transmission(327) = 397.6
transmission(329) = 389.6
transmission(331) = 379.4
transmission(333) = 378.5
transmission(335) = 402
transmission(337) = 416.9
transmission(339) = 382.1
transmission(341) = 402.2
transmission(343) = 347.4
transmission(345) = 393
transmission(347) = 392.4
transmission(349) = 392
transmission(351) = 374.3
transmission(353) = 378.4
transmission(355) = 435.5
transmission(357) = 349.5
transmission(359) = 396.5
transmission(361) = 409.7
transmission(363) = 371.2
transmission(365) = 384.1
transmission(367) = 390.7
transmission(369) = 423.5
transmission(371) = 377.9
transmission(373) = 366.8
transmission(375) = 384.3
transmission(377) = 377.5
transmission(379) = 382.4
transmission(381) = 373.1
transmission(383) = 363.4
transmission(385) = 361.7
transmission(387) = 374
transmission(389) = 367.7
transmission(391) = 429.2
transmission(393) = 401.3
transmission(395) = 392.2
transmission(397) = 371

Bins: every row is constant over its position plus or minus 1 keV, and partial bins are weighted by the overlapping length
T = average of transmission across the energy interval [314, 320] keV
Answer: 364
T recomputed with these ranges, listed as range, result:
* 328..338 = 393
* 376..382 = 378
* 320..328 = 390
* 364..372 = 394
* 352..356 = 407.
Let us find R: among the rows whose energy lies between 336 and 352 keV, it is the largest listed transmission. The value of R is 416.9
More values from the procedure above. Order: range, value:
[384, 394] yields 429.2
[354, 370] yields 435.5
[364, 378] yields 423.5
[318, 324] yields 423.9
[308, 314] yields 382.4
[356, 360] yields 396.5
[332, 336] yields 402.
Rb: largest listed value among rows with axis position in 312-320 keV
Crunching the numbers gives 397.5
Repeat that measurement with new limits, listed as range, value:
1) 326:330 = 397.6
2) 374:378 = 384.3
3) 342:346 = 393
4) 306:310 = 407.4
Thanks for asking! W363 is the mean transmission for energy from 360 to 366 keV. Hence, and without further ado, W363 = 388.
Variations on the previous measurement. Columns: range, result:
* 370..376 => 376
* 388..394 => 399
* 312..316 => 366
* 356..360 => 373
